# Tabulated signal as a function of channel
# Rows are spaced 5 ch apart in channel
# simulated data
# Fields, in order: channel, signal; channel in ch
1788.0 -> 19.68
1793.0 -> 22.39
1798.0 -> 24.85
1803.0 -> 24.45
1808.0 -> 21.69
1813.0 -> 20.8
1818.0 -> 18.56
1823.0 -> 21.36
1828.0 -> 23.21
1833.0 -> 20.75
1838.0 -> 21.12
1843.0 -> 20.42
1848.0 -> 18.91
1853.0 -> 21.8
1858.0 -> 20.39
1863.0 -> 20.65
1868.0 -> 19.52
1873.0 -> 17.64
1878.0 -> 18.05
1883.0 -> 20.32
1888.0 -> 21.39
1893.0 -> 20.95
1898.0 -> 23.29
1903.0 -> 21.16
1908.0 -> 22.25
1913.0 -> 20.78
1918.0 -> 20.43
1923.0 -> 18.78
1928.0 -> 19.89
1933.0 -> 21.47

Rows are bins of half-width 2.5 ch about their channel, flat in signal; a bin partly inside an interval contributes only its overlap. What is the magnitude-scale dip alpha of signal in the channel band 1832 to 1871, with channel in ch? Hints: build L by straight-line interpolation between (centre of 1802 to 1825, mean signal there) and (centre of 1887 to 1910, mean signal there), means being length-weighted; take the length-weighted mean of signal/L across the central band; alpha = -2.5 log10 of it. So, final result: 0.06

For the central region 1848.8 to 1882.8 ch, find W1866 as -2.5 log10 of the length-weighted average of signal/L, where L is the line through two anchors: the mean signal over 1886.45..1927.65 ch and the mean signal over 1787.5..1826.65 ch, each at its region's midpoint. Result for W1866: 0.09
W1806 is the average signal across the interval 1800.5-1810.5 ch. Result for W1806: 23.1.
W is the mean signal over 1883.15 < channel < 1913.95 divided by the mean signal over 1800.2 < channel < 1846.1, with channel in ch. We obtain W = 1.01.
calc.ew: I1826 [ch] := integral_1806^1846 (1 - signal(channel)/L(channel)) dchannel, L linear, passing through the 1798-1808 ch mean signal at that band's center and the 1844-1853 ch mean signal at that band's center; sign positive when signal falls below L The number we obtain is 1.6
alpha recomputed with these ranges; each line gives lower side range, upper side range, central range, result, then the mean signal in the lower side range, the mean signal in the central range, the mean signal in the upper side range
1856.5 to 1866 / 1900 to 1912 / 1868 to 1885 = 0.117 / 20.5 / 18.7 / 21.7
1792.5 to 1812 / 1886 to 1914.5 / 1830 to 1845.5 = 0.092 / 23.2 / 20.8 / 21.7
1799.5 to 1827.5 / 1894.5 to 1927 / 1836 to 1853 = 0.056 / 21.6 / 20.4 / 21.1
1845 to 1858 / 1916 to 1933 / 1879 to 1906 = -0.059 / 20.4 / 21.2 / 19.9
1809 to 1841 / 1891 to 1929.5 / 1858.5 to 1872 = 0.060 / 21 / 19.9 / 21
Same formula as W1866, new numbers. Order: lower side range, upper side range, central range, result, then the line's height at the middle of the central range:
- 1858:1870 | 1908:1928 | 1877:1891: 0.00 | 20.2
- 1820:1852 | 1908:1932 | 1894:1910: -0.09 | 20.4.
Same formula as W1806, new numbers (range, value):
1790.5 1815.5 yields 22.8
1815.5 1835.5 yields 21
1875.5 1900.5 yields 20.8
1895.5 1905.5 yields 22.2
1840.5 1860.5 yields 20.4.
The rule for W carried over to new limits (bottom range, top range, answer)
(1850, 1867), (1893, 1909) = 1.06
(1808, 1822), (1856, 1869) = 1.00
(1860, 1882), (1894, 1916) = 1.14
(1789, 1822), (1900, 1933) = 0.94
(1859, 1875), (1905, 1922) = 1.08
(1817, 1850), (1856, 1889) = 0.95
